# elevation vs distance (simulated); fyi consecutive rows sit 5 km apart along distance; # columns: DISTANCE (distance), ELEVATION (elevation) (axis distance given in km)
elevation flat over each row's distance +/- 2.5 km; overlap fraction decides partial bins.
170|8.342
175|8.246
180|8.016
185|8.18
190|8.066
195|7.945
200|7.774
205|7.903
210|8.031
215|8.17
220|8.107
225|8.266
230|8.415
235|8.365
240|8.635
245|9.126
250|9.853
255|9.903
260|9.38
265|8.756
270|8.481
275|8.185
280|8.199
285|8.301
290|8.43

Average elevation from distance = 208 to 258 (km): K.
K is 8.7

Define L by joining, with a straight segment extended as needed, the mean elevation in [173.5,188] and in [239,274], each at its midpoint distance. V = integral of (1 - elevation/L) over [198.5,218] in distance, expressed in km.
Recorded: 1.2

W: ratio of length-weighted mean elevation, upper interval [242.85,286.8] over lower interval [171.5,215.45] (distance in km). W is 1.11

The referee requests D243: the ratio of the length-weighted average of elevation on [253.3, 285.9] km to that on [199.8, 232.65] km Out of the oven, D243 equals 1.1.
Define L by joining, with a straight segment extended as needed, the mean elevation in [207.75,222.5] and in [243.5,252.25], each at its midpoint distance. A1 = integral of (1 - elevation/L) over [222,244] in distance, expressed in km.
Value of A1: 1.0 km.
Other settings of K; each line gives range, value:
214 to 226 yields 8.17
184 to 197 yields 8.05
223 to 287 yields 8.77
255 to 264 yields 9.42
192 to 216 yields 7.95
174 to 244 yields 8.17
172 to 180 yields 8.18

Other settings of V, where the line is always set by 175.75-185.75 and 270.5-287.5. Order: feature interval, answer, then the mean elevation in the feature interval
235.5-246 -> -0.7 km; 8.75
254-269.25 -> -1.8 km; 9.19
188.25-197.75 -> 0.2 km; 7.99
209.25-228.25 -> 0.0 km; 8.16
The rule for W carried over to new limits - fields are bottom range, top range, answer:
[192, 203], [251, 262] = 1.23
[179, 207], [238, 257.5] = 1.18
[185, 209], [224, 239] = 1.05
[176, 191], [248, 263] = 1.19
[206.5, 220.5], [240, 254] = 1.16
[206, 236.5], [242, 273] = 1.12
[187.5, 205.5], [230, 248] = 1.10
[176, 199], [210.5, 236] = 1.02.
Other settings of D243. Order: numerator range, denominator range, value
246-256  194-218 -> 1.22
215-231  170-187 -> 1.01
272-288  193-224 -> 1.03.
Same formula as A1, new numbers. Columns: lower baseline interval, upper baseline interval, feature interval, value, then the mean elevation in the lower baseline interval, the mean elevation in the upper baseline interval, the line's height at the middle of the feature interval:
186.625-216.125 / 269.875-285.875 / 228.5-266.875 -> -4.35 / 7.98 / 8.26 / 8.15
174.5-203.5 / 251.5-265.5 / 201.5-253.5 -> 1.93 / 8.02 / 9.47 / 8.82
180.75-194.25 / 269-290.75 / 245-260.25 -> -2.65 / 8.09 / 8.3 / 8.24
